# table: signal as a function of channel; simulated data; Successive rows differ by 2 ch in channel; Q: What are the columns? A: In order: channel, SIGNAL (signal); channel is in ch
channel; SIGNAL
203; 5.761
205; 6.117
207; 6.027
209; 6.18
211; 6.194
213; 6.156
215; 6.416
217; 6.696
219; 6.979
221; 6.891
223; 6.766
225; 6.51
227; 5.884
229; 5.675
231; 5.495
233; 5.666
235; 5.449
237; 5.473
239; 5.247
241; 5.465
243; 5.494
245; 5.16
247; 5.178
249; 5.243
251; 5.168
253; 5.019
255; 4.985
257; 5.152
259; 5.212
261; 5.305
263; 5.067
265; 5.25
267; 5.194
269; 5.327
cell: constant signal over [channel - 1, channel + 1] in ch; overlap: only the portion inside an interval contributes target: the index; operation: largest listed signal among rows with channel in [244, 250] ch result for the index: 5.243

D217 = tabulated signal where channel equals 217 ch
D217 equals 6.696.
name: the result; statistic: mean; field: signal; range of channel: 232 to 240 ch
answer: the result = 5.46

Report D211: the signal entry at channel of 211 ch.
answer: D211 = 6.194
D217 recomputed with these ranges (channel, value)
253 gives 5.019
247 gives 5.178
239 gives 5.247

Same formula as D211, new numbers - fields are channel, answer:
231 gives 5.495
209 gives 6.18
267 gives 5.194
